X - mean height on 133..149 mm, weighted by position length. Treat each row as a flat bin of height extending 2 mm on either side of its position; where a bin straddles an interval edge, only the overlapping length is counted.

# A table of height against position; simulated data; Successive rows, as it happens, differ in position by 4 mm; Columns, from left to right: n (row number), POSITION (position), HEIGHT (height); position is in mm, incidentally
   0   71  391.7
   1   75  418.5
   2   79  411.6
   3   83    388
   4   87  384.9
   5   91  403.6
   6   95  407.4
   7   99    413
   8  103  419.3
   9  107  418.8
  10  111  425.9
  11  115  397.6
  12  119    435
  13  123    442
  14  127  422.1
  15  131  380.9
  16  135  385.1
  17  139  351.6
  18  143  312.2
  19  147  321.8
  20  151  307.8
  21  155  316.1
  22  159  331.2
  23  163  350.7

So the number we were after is 343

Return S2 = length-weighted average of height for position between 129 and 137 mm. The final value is 383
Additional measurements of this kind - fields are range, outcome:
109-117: 412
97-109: 417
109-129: 425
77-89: 395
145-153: 315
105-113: 422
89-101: 408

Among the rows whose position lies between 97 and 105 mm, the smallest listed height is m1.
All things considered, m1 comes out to 413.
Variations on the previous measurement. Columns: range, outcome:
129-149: 312.2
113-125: 397.6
